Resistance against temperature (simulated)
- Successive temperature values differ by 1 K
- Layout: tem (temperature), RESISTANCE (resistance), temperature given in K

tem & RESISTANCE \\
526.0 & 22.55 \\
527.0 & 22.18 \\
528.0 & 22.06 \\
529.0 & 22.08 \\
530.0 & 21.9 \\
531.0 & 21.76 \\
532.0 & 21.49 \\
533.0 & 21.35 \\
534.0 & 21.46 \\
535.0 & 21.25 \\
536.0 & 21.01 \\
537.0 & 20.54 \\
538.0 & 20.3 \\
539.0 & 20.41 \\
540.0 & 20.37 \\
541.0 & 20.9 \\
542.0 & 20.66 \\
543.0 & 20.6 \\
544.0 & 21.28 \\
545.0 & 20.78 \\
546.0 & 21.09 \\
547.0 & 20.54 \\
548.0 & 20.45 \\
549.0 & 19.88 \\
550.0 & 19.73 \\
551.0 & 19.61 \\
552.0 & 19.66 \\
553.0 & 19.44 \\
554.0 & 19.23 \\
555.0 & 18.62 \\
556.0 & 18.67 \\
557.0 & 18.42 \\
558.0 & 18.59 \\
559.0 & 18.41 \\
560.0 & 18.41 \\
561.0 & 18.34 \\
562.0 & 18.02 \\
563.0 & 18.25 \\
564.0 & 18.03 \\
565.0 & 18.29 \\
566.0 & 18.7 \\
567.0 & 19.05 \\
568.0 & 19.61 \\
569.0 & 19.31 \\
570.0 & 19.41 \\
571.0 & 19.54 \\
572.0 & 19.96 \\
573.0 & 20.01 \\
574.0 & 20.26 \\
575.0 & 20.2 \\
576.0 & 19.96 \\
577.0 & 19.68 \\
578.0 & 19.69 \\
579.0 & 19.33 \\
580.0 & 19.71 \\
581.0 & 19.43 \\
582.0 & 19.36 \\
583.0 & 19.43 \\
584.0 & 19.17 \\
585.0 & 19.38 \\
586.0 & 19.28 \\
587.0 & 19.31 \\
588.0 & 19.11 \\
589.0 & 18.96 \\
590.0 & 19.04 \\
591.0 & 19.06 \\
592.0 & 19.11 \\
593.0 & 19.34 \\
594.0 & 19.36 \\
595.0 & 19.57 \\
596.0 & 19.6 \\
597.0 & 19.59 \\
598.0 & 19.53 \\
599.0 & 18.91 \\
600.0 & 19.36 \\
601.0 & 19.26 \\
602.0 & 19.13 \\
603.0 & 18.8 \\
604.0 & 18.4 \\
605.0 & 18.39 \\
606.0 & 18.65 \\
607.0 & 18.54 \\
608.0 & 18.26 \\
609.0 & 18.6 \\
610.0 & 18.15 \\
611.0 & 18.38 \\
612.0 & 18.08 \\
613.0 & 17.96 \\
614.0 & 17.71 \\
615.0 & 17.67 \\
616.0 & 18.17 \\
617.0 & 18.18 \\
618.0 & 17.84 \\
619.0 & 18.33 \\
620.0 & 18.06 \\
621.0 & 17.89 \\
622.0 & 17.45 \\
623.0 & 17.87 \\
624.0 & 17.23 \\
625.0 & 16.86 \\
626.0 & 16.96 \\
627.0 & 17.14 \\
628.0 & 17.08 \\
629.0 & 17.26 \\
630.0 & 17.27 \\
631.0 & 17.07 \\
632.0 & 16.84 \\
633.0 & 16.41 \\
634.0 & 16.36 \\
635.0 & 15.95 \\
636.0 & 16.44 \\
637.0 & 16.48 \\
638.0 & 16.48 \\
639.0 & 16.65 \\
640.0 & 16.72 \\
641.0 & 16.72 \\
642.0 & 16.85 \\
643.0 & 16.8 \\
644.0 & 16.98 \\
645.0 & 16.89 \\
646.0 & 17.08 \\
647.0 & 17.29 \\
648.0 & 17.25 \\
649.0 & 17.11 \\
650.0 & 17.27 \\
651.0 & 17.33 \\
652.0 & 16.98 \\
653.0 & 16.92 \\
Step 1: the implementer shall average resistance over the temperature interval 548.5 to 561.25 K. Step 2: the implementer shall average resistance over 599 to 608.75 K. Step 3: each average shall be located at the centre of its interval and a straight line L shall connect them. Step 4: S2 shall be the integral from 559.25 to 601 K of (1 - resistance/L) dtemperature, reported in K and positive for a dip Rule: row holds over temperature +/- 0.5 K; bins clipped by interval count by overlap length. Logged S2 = -0.8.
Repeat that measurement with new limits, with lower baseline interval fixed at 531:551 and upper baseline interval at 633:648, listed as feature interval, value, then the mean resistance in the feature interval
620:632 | 0.00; 17.3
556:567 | 0.84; 18.4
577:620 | -1.12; 18.9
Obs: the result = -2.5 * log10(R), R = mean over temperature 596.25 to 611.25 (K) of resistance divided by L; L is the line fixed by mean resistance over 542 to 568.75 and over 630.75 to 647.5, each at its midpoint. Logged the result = -0.06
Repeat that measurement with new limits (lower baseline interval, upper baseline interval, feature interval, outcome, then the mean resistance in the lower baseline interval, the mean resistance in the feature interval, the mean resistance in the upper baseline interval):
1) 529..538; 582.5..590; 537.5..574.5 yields 0.05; 21.3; 19.5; 19.2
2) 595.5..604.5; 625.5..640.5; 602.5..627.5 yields 0.01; 19.2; 18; 16.7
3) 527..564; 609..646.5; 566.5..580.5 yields -0.03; 20.2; 19.7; 17.3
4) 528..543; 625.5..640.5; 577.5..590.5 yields -0.02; 21.1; 19.3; 16.7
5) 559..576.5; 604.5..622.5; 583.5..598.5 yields -0.04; 19.1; 19.3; 18.1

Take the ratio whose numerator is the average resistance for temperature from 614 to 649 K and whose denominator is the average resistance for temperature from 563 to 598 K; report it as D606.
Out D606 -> 0.9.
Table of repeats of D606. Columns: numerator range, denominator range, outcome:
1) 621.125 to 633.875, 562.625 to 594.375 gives 0.89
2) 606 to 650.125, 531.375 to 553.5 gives 0.84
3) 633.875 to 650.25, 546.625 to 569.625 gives 0.88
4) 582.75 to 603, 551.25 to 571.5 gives 1.02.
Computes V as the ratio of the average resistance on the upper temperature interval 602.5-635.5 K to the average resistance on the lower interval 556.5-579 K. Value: 0.93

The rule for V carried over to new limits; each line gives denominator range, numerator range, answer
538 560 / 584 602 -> 0.97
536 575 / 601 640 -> 0.90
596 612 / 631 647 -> 0.89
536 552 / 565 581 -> 0.96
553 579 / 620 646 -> 0.89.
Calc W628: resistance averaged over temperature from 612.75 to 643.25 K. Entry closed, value 17.2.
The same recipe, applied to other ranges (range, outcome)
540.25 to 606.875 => 19.4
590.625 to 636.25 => 18.1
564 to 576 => 19.4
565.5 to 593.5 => 19.4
